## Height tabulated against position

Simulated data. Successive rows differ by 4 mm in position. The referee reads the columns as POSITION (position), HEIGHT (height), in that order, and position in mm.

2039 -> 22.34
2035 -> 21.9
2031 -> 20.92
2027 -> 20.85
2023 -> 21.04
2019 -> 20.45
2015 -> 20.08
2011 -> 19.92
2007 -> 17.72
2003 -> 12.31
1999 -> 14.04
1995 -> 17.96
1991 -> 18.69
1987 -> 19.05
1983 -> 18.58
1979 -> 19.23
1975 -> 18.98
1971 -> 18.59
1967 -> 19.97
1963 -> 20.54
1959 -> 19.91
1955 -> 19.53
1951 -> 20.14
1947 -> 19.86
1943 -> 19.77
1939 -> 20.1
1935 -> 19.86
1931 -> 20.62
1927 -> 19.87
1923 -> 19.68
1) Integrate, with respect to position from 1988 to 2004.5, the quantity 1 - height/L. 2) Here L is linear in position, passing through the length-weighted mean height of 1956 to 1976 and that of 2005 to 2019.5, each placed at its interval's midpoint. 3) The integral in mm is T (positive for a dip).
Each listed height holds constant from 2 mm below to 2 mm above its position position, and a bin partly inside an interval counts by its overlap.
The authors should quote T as 2.9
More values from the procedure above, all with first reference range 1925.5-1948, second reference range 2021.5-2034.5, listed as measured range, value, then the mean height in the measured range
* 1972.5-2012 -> 5.81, 17.6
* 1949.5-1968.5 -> 0.24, 20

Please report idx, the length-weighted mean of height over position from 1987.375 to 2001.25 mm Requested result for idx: 17.1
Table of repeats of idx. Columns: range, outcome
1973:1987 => 18.9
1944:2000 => 19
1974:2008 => 17.3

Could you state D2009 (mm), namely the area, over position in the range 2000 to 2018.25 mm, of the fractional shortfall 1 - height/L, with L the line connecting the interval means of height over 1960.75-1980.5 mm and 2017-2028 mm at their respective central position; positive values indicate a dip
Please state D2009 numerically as 2.6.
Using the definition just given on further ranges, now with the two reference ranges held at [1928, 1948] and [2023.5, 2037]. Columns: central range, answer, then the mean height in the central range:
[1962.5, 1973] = 0.43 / 19.6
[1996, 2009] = 3.69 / 14.9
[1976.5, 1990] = 1.10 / 18.9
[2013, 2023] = 0.30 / 20.4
